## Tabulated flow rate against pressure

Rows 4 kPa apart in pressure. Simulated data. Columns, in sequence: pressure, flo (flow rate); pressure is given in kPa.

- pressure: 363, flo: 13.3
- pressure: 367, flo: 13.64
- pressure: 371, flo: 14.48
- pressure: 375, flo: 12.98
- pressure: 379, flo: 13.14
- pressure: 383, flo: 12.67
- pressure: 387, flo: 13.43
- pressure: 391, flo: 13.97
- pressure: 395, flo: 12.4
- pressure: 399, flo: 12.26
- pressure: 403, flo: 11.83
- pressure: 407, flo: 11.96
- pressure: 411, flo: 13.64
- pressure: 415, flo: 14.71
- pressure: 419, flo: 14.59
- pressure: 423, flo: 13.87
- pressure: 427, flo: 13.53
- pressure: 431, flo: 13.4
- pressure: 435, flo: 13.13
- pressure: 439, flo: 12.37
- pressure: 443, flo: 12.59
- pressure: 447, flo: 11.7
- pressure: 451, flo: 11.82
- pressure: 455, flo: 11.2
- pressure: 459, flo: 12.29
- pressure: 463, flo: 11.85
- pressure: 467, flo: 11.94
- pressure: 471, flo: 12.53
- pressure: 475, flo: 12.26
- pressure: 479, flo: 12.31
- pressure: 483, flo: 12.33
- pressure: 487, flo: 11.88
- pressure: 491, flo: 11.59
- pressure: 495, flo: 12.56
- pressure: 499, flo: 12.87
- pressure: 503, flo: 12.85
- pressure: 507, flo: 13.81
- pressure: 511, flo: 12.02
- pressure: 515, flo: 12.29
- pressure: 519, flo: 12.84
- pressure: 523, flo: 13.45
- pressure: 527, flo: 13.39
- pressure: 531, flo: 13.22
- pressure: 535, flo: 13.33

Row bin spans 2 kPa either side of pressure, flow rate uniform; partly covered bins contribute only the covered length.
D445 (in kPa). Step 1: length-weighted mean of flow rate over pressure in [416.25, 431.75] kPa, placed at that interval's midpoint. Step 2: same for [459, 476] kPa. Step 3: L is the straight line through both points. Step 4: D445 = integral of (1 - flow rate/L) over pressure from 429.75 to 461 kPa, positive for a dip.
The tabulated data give 1.9 kPa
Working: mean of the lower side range 13.9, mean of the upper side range 12.2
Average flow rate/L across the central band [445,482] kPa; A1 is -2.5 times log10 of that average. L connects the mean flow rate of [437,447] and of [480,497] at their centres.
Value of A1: 0.02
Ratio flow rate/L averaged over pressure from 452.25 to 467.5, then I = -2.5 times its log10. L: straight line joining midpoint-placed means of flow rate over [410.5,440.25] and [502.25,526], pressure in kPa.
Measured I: 0.136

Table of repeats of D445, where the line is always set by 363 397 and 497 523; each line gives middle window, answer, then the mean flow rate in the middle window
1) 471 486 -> 0.75 kPa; 12.3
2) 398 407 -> 0.85 kPa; 12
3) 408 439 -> -1.21 kPa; 13.7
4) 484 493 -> 0.78 kPa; 11.8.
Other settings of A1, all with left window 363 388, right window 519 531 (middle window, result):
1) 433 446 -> 0.06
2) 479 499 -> 0.10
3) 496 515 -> 0.04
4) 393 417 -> 0.05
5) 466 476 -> 0.09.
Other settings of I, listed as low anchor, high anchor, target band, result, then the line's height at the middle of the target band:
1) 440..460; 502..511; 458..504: 0.03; 12.6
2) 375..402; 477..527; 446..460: 0.09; 12.7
